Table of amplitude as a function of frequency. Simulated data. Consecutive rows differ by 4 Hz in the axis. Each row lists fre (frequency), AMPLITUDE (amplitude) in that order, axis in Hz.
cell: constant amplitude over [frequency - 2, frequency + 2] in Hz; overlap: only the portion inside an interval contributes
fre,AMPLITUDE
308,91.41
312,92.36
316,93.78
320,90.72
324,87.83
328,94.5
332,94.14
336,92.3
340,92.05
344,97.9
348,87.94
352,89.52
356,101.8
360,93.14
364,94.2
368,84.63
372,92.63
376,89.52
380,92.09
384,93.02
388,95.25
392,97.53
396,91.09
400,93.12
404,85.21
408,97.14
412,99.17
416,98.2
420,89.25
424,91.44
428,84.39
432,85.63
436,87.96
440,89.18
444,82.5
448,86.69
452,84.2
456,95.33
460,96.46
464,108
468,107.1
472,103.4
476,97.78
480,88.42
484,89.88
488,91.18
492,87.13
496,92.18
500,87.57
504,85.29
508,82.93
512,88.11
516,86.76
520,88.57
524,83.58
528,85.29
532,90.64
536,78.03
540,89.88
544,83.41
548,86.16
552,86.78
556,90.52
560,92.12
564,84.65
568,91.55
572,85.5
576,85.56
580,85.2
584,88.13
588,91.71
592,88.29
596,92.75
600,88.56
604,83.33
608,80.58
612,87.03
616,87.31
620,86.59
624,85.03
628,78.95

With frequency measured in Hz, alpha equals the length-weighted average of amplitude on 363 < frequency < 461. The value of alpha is 90.9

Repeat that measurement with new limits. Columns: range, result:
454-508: 94.2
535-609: 87.2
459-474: 104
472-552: 87.9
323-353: 92.2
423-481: 92.7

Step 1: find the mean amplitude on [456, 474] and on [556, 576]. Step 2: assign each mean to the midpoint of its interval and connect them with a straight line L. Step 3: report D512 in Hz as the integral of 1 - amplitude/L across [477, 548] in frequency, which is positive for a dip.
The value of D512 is 6.6 Hz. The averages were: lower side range 103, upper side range 88.4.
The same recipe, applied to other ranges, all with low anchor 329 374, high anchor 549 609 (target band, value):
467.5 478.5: -1.39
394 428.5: -0.37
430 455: 1.21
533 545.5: 0.61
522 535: 0.44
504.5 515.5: 0.45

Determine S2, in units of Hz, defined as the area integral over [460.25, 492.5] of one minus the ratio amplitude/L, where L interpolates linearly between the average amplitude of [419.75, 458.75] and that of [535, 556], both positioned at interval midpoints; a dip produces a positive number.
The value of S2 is -3.7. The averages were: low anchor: 87.8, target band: 97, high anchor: 85.7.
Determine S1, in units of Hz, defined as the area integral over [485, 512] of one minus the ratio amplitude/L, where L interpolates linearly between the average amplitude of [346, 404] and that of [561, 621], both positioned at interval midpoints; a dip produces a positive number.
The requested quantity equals 0.5 Hz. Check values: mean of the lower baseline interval 92.3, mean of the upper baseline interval 87.2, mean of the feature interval 87.8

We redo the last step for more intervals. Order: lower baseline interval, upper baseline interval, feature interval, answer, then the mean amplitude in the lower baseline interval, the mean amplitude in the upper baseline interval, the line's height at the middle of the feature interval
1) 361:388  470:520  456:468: -1.5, 91.4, 90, 90.4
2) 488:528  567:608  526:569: 0.1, 87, 87.6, 87.3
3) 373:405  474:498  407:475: -1.2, 92.3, 91.1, 91.7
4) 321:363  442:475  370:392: 0.2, 93.1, 95.5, 93.9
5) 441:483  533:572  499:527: 1.3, 94.7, 87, 90.4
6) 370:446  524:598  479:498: -0.1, 91.3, 87.5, 89.3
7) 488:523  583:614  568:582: 0.2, 87.4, 87.5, 87.5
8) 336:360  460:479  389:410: 1.0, 93.7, 102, 97.4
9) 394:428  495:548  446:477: -2.7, 92.6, 86.2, 89.7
